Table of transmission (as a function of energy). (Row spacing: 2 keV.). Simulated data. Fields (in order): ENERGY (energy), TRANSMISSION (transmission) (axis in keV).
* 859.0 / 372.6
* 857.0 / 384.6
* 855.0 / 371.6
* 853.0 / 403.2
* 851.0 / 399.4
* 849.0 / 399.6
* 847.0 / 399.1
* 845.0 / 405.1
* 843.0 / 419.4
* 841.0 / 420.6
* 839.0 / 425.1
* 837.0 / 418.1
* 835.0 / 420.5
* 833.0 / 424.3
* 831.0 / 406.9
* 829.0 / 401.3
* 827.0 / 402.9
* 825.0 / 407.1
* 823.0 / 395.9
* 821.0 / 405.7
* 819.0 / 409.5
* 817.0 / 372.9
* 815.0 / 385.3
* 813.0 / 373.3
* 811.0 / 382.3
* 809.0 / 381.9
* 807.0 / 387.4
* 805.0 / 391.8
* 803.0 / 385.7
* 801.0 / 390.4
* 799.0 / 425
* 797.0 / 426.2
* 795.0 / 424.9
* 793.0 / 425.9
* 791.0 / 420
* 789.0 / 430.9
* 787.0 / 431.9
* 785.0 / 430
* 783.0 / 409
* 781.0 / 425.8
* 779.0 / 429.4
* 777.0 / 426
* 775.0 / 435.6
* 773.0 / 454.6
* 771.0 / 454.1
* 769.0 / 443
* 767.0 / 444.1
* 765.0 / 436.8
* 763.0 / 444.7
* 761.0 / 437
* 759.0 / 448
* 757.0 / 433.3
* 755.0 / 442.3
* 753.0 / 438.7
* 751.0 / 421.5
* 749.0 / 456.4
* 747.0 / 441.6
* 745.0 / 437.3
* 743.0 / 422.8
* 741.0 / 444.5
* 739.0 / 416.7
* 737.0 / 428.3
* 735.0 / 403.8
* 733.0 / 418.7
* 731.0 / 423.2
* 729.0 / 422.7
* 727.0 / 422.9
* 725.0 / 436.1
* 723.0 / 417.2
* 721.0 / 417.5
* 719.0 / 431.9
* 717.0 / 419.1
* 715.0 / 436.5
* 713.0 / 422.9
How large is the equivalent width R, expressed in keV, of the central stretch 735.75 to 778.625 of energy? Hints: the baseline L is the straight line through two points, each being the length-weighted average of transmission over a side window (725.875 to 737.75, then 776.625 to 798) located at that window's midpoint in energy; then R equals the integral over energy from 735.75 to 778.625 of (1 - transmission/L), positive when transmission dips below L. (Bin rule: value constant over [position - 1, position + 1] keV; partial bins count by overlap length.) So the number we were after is -1.6 keV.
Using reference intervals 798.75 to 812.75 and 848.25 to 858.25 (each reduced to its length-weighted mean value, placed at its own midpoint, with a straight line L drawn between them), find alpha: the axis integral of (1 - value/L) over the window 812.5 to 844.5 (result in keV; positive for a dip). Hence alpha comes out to -1.3 keV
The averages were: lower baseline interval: 389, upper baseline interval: 391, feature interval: 406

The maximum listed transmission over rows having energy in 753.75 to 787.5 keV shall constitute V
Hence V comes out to 454.6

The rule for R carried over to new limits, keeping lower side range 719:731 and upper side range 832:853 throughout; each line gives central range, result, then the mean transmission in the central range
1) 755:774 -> -1.1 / 444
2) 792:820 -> 1.3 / 397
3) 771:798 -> -0.7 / 429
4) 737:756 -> -0.6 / 435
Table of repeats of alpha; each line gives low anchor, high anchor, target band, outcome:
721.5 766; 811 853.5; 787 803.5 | -0.10 keV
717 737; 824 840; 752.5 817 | -0.57 keV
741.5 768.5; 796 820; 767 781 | -0.57 keV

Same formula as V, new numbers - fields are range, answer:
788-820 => 430.9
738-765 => 456.4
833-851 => 425.1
